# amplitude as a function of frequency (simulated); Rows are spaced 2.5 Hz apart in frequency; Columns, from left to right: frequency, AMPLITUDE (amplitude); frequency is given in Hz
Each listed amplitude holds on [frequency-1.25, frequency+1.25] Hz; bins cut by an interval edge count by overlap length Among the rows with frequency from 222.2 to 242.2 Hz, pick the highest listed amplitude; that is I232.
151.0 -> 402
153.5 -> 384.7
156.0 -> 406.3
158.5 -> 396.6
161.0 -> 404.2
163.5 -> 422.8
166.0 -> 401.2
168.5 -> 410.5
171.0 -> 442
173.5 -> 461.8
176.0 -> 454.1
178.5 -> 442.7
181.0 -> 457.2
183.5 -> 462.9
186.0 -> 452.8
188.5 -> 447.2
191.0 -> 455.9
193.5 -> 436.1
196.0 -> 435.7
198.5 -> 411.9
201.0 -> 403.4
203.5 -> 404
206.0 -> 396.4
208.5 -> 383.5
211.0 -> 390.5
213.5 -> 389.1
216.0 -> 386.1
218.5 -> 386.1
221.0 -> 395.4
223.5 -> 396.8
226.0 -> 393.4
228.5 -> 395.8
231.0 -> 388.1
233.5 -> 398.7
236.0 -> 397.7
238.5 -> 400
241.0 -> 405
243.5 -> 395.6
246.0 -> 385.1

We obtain 405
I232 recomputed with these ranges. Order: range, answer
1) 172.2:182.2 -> 461.8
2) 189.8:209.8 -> 455.9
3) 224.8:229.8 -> 395.8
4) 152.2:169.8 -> 422.8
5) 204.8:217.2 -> 396.4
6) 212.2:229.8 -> 396.8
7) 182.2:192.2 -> 462.9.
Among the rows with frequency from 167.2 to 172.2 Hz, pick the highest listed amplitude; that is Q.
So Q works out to 442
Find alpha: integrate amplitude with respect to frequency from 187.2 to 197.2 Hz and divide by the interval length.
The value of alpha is 444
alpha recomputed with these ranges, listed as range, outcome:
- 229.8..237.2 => 395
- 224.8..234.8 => 394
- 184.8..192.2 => 452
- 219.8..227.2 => 395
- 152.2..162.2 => 398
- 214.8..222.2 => 389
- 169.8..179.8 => 450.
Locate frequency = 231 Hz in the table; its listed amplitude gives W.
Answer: 388.1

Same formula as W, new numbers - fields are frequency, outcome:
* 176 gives 454.1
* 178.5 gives 442.7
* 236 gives 397.7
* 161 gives 404.2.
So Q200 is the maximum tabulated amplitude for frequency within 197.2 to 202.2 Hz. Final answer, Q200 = 411.9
